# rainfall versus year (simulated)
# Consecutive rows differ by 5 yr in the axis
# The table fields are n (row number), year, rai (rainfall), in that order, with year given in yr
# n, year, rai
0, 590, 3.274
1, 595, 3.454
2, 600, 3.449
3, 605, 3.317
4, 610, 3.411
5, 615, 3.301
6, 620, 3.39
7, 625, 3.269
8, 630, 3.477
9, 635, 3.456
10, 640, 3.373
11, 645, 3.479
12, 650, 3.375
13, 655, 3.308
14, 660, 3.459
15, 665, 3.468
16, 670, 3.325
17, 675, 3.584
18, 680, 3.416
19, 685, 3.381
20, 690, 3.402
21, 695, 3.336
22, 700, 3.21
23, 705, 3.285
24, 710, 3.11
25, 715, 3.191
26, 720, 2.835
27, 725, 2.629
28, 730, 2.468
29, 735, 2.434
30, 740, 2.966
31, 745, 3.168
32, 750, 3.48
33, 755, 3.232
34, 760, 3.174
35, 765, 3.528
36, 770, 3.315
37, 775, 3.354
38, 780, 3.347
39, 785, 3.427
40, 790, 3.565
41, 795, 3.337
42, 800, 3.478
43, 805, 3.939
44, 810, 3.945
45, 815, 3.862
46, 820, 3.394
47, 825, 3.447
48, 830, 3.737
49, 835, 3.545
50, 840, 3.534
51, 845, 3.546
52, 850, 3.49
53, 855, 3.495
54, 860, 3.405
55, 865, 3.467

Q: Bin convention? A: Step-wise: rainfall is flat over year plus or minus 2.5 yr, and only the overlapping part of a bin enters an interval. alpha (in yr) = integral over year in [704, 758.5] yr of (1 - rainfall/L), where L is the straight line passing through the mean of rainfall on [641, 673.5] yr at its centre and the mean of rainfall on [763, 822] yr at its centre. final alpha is 7.9 yr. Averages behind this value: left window 3.41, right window 3.54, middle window 2.98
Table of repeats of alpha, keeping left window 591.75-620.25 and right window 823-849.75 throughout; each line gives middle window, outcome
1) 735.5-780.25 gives 3.3 yr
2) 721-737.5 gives 4.4 yr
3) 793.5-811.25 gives -0.7 yr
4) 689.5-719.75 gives 2.1 yr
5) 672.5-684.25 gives -0.1 yr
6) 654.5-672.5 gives 0.1 yr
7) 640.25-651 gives 0.0 yr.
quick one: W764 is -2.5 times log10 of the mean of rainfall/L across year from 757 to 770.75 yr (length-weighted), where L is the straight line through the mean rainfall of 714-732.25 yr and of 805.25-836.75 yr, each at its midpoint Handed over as -0.07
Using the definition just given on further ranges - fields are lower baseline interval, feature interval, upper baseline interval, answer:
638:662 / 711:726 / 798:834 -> 0.20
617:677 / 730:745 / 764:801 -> 0.24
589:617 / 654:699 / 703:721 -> -0.07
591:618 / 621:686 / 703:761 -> -0.06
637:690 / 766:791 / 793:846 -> 0.05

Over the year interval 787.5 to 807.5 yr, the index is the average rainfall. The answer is 3.58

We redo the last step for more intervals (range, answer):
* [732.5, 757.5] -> 3.06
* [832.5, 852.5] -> 3.53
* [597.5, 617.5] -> 3.37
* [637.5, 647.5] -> 3.43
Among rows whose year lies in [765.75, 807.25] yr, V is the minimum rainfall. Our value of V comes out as 3.315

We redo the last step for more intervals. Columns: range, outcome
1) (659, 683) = 3.325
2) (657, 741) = 2.434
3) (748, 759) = 3.232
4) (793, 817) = 3.337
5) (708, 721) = 2.835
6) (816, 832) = 3.394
